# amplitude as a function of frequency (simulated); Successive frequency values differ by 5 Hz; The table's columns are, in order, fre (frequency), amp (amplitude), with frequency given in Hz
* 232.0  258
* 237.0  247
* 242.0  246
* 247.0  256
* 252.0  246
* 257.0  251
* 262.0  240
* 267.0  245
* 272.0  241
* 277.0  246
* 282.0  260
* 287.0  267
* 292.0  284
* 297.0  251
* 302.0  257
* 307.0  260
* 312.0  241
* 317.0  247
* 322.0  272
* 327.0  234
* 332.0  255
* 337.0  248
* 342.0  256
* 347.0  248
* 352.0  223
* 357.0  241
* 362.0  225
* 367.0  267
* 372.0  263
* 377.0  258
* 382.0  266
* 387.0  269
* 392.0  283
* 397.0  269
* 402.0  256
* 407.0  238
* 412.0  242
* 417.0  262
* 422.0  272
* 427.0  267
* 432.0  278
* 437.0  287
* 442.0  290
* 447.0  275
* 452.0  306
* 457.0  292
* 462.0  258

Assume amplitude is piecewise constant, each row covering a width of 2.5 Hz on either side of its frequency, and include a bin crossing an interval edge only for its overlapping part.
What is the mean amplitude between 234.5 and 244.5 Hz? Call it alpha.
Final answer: 246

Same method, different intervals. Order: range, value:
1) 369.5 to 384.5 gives 262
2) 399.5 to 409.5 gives 247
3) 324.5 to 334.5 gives 244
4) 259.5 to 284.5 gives 246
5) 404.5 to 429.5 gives 256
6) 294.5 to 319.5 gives 251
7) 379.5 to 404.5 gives 269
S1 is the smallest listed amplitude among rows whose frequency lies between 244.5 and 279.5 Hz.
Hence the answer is 240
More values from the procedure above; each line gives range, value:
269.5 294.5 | 241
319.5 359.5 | 223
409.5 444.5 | 242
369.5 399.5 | 258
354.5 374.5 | 225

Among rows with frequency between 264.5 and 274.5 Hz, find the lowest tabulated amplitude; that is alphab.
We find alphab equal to 241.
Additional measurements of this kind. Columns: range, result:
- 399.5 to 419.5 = 238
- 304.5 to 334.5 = 234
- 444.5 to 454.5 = 275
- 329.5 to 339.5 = 248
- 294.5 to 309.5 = 251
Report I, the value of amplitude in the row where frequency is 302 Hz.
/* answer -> 257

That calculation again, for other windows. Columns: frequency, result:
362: 225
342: 256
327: 234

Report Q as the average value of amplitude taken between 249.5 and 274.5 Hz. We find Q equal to 245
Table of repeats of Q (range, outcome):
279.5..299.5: 266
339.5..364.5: 239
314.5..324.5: 260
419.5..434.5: 272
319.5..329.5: 253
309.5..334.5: 250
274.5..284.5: 253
